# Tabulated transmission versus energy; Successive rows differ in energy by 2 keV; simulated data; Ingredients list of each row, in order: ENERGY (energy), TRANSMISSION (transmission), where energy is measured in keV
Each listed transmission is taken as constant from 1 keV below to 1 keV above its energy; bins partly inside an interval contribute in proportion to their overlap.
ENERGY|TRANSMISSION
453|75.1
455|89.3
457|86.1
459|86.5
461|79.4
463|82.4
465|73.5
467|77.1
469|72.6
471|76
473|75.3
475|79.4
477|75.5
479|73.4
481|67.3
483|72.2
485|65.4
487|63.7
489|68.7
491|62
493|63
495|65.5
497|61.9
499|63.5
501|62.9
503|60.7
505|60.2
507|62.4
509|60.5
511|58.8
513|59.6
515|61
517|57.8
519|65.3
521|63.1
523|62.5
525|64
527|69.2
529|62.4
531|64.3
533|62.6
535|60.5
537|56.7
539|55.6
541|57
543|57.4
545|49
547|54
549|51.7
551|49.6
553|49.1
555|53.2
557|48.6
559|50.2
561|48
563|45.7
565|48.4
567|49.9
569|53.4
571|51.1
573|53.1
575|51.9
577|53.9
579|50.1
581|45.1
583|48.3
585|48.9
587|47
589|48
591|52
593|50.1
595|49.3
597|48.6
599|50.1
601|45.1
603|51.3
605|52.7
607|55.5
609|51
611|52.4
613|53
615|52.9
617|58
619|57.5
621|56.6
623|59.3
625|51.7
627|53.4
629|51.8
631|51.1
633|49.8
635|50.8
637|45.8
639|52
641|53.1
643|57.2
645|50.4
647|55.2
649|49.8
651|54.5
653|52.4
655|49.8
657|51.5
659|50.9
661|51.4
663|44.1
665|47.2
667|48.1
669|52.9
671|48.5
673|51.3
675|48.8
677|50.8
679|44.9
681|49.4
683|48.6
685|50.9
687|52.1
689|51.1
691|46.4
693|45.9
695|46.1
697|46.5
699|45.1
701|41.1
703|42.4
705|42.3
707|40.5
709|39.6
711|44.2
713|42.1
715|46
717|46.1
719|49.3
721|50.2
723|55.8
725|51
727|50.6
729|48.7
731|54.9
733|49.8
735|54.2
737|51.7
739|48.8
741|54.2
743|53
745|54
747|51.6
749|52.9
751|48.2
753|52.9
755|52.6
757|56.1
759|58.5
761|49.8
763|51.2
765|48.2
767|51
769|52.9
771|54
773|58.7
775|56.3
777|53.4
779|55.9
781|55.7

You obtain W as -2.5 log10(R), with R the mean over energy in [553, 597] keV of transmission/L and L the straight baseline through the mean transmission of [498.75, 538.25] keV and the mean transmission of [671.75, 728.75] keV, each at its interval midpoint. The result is 0.15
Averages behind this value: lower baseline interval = 61.8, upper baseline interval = 47.1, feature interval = 49.8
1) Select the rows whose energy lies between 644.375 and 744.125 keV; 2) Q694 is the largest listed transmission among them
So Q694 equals 55.8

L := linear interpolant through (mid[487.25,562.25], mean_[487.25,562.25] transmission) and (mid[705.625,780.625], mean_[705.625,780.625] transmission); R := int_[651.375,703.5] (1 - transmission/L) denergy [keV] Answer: 4.8 keV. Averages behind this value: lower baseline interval 59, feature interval 48.5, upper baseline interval 51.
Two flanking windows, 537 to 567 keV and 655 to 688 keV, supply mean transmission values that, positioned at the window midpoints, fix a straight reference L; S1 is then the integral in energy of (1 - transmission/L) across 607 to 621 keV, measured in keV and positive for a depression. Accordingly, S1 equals -1.1 keV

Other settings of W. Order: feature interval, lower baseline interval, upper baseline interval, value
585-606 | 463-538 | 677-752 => 0.177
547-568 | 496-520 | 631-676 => 0.162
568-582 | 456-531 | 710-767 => 0.214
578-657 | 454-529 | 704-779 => 0.157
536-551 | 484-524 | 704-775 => 0.119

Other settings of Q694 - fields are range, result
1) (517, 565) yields 69.2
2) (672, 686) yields 51.3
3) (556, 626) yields 59.3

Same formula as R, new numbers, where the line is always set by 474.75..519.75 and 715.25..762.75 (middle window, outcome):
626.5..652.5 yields 2.36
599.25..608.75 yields 1.27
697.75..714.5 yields 3.51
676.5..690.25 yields 1.30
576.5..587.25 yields 2.03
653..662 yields 0.81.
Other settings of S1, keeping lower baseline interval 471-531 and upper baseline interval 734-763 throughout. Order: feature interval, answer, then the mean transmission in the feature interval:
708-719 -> 2.1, 44.1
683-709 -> 4.5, 45.7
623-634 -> 1.2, 52.3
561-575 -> 2.6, 50.2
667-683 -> 2.0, 49.4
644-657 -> 1.3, 52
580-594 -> 2.8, 48.5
